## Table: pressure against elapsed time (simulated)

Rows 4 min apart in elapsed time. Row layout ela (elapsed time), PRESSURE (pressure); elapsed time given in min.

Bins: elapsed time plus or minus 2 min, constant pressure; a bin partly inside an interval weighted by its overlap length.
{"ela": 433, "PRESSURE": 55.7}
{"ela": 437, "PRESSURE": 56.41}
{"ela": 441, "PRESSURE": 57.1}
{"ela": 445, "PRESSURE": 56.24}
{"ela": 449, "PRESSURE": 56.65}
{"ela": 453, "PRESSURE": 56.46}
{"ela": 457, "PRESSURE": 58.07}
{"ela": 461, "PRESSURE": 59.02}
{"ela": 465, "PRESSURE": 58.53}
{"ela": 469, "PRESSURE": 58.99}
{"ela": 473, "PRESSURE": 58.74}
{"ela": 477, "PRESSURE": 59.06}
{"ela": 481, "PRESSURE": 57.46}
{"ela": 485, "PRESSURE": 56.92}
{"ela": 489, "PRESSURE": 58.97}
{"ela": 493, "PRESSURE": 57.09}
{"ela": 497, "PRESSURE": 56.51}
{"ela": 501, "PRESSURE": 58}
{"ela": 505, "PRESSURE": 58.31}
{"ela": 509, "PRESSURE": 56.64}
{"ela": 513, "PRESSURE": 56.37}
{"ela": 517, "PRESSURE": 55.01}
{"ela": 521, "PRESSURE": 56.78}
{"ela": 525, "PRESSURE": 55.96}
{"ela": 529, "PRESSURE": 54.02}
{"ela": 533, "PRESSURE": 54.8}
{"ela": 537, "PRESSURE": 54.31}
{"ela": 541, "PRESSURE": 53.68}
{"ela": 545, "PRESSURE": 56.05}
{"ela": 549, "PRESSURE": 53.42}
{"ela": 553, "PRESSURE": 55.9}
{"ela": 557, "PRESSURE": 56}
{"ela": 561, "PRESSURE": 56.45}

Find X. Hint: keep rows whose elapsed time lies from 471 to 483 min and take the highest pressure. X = 59.06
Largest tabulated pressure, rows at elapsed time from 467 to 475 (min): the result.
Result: 58.99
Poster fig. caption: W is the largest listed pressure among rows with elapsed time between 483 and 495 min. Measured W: 58.97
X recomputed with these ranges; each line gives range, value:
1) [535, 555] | 56.05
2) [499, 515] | 58.31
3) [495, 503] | 58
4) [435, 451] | 57.1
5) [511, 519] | 56.37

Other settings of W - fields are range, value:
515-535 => 56.78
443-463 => 59.02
